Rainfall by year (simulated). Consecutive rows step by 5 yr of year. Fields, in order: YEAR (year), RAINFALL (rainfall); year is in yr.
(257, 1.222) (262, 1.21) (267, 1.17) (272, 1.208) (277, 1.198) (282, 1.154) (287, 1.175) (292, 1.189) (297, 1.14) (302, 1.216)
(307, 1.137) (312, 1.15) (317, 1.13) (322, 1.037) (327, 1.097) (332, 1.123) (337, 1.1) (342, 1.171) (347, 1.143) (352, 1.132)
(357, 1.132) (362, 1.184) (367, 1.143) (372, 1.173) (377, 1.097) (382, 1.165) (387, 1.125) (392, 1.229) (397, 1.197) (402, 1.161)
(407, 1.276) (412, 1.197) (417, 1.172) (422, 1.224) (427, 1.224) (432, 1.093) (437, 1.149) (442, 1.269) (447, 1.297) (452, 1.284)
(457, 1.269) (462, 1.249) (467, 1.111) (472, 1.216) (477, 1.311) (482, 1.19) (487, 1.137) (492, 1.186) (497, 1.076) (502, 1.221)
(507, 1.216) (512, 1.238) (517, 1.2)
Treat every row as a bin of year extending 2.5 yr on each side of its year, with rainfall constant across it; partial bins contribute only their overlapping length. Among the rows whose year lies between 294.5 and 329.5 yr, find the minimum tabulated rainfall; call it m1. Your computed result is 1.037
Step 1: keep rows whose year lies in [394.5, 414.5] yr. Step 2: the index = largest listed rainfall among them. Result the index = 1.276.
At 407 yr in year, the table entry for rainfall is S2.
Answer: 1.276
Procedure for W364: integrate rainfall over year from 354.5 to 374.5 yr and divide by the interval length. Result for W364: 1.16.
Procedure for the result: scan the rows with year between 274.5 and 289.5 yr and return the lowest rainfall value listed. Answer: 1.154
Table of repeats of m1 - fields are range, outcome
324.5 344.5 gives 1.097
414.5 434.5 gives 1.093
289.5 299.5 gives 1.14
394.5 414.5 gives 1.161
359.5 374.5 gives 1.143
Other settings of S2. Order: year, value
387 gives 1.125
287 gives 1.175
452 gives 1.284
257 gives 1.222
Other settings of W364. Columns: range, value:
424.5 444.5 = 1.18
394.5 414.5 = 1.21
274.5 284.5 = 1.18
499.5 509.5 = 1.22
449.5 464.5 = 1.27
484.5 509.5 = 1.17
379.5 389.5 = 1.15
